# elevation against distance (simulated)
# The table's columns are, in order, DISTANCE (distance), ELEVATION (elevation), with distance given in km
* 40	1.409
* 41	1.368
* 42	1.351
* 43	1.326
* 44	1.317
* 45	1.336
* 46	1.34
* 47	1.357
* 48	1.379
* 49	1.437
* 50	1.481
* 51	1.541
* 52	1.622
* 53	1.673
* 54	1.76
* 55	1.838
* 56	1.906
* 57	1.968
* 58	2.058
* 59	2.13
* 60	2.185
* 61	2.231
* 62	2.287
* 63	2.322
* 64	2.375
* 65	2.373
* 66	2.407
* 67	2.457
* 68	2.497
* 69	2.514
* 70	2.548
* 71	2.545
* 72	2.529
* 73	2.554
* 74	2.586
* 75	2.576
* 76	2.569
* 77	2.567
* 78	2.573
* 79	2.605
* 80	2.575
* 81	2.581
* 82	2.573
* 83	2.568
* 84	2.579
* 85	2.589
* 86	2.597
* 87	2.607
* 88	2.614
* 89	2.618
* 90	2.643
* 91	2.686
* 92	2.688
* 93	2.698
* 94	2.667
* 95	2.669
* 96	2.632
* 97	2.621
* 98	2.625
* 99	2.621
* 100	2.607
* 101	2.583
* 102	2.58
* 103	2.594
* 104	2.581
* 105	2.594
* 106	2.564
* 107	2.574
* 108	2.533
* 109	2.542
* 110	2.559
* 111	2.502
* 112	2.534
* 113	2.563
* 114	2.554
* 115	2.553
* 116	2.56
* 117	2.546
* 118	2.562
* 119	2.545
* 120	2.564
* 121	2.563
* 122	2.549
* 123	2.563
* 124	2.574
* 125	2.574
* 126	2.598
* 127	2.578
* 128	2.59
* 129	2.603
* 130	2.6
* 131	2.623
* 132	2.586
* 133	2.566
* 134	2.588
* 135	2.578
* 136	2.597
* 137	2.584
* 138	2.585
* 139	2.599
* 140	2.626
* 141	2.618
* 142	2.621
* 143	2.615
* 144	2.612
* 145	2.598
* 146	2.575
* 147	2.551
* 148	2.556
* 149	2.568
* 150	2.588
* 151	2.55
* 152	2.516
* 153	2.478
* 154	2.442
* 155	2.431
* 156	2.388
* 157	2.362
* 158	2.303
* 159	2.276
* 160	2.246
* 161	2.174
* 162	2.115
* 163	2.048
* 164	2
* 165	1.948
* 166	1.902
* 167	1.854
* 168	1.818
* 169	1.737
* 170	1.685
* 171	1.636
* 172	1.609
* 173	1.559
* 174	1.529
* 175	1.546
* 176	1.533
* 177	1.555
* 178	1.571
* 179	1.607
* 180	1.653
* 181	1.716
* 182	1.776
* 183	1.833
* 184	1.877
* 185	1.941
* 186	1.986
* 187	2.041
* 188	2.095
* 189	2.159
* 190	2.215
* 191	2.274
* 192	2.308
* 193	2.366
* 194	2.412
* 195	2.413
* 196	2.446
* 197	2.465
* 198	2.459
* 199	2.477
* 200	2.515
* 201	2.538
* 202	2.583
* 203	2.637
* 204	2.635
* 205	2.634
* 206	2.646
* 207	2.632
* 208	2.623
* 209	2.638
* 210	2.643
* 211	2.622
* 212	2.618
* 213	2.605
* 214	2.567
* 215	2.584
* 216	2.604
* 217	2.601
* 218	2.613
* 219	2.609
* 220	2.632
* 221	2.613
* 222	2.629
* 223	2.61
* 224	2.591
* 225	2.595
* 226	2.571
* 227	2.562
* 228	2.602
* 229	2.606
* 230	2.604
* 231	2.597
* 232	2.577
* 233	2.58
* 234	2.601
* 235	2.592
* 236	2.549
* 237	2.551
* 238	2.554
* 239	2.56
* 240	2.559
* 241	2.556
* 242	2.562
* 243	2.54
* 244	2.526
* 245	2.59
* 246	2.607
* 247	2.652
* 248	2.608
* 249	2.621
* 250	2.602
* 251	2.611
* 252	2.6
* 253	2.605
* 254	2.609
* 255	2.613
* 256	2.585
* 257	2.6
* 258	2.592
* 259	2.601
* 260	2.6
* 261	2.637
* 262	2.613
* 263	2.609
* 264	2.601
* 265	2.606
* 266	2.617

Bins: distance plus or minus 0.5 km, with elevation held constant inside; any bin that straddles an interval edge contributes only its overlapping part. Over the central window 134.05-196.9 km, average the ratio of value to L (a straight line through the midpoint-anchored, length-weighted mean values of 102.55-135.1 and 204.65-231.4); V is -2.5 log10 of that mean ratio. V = 0.19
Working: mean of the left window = 2.57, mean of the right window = 2.61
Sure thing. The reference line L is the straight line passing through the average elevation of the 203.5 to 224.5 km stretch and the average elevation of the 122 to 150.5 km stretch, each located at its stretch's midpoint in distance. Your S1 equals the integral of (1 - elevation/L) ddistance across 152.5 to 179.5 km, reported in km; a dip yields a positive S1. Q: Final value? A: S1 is 6.9 km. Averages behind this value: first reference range 2.59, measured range 1.94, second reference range 2.62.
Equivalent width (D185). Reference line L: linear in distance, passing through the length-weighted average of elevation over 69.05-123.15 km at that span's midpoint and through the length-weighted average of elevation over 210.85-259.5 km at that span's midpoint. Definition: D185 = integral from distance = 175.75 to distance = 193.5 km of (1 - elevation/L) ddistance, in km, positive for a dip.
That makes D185 4.6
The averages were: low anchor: 2.58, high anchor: 2.59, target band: 1.92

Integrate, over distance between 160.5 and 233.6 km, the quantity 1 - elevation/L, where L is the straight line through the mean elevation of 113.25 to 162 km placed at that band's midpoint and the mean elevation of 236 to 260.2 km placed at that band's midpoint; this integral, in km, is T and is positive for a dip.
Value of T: 8.7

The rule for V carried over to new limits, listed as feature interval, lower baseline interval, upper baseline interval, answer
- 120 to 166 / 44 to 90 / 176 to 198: -0.18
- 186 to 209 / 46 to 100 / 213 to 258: 0.04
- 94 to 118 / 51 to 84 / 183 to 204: -0.12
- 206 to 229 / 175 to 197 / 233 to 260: -0.14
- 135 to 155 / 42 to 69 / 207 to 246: -0.15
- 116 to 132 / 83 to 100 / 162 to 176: -0.14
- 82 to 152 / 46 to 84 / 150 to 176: -0.22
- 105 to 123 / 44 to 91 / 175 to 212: -0.15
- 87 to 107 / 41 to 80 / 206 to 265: -0.21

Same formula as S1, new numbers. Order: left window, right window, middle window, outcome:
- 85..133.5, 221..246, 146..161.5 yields 0.92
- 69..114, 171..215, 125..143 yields -1.27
